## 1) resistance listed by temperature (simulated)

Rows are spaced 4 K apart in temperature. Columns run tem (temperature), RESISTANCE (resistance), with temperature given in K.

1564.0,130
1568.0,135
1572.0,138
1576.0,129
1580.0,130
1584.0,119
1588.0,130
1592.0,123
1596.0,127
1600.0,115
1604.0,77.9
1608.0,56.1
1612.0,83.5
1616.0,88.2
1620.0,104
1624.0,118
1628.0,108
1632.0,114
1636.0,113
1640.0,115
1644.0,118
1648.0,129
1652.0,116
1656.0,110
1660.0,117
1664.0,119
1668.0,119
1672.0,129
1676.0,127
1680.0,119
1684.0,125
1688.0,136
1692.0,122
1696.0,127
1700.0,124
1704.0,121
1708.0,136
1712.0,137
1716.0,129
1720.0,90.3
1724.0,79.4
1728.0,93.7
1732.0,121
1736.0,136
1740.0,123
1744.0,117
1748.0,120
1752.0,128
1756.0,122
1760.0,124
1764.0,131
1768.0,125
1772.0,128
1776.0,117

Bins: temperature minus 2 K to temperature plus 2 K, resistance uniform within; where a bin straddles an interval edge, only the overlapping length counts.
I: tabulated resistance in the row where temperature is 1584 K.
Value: 119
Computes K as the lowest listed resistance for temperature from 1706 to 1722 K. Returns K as 90.3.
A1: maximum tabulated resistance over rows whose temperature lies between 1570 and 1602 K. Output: 138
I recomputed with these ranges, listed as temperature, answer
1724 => 79.4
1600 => 115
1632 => 114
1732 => 121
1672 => 129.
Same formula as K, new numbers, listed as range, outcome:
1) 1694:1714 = 121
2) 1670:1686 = 119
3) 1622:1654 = 108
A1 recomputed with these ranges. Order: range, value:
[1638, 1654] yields 129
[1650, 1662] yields 117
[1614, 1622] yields 104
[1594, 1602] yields 127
